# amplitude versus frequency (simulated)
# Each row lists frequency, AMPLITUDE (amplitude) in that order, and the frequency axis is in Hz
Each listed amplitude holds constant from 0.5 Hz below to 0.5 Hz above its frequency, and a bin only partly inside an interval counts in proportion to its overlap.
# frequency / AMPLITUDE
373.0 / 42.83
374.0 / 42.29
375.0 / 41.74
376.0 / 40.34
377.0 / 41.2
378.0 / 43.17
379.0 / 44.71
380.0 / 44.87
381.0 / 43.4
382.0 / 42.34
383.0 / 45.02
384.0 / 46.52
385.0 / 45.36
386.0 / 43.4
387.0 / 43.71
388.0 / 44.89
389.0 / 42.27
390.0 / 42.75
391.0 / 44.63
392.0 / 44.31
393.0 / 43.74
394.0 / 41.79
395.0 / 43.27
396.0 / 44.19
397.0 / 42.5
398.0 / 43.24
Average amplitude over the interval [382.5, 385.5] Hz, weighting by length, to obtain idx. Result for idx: 45.6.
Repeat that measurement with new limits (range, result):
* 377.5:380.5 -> 44.2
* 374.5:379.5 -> 42.2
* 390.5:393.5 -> 44.2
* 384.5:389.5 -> 43.9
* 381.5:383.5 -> 43.7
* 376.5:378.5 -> 42.2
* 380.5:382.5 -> 42.9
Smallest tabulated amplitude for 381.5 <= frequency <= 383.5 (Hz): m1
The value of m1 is 42.34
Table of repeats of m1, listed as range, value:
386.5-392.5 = 42.27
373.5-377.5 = 40.34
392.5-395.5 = 41.79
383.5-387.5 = 43.4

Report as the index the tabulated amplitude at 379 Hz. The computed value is 44.71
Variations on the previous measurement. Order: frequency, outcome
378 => 43.17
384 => 46.52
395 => 43.27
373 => 42.83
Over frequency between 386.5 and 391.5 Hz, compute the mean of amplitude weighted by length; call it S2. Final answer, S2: 43.6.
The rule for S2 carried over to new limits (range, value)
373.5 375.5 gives 42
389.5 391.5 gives 43.7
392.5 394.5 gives 42.8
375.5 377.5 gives 40.8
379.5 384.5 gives 44.4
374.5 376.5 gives 41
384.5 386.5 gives 44.4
